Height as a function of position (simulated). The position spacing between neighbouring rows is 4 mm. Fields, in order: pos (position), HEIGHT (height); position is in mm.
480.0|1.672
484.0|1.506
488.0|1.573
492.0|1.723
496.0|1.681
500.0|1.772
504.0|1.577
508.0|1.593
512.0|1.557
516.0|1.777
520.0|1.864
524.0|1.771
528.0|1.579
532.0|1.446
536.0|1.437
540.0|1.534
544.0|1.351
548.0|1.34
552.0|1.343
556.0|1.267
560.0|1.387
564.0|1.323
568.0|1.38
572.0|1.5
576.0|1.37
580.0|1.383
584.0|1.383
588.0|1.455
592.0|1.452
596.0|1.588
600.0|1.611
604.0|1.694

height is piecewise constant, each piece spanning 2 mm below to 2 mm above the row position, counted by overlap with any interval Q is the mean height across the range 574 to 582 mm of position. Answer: 1.38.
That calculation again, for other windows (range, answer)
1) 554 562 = 1.33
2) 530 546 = 1.44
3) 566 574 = 1.44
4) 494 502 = 1.73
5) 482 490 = 1.54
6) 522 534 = 1.6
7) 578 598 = 1.45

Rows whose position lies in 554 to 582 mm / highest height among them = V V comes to 1.5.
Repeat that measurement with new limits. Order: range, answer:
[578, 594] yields 1.455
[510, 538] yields 1.864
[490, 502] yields 1.772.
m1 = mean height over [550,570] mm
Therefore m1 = 1.34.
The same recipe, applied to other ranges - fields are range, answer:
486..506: 1.67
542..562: 1.34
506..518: 1.64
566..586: 1.4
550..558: 1.3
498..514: 1.62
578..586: 1.38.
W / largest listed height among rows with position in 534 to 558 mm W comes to 1.534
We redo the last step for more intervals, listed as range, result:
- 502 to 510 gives 1.593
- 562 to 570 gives 1.38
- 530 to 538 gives 1.446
